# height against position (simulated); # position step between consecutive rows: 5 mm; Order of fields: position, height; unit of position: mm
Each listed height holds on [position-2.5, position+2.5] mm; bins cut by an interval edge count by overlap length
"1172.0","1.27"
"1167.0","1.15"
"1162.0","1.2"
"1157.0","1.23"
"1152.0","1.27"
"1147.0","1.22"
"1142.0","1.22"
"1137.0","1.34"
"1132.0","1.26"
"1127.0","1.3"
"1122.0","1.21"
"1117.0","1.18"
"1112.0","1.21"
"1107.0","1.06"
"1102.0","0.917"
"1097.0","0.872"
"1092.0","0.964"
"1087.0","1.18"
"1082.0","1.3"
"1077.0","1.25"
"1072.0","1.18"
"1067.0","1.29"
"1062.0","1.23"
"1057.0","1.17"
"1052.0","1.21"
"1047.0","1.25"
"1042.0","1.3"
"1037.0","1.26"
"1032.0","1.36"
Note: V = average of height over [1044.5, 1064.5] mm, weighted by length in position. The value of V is 1.21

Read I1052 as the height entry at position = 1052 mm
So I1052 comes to 1.21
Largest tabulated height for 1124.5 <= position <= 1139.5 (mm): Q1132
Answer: 1.34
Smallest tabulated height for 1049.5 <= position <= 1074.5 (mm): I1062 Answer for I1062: 1.17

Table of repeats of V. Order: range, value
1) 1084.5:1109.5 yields 0.999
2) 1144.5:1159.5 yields 1.24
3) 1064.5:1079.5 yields 1.24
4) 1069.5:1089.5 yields 1.23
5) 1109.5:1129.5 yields 1.23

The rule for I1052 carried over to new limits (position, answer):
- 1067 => 1.29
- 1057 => 1.17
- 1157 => 1.23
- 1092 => 0.964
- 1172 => 1.27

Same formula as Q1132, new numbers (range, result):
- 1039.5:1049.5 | 1.3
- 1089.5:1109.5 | 1.06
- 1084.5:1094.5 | 1.18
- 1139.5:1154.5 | 1.27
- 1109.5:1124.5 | 1.21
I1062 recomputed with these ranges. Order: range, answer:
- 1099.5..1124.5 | 0.917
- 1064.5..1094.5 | 0.964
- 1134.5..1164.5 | 1.2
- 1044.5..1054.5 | 1.21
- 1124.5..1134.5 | 1.26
